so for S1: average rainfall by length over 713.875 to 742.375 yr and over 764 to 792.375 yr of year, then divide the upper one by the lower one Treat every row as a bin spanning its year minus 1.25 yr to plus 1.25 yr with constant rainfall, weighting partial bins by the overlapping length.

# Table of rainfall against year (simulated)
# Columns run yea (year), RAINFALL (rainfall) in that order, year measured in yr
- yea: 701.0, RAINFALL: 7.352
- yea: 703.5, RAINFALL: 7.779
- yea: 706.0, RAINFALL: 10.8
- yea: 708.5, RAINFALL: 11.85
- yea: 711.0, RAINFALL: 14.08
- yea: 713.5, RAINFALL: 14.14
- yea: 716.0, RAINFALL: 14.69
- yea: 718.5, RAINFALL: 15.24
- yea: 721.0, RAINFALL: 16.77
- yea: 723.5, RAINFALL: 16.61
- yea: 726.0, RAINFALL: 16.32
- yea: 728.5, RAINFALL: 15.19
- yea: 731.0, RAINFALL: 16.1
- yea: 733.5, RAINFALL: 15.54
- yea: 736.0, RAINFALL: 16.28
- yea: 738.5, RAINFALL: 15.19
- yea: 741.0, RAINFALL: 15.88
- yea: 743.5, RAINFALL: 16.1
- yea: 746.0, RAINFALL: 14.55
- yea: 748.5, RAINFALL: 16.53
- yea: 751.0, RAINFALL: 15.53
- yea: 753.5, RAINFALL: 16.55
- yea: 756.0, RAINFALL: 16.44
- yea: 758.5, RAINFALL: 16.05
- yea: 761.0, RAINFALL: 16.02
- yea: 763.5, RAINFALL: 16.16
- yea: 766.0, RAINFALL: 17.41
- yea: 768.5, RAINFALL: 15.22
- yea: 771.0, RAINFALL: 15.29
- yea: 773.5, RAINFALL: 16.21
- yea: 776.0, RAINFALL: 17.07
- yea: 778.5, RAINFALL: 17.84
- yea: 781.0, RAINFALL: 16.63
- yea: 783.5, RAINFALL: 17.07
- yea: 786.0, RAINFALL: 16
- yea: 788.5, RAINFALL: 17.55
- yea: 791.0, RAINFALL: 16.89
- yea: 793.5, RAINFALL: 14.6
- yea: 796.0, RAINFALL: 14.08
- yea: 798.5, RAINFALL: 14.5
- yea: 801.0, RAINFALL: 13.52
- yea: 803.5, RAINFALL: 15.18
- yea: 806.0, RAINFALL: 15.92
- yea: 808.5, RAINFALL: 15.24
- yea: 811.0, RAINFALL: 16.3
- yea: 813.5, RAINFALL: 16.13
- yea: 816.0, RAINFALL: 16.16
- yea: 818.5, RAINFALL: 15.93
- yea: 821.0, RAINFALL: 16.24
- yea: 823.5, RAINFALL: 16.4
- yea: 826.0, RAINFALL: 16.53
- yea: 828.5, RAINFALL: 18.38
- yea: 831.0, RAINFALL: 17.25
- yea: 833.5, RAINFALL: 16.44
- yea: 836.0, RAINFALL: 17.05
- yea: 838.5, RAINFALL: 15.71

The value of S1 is 1.06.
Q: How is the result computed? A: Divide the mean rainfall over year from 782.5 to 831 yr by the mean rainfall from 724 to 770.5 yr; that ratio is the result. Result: 1.00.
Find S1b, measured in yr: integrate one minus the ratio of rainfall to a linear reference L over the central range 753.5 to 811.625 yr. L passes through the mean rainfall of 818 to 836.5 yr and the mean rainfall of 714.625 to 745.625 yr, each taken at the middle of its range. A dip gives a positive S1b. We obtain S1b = 1.3 yr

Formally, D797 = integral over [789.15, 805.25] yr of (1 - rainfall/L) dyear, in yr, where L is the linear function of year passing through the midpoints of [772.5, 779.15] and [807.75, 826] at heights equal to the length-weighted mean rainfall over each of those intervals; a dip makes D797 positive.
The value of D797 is 1.6 yr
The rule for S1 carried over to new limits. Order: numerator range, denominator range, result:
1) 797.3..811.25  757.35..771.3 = 0.93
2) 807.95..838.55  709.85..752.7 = 1.06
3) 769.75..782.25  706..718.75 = 1.22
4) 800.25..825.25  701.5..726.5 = 1.16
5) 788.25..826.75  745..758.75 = 0.98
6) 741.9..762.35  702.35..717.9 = 1.29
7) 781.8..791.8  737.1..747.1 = 1.09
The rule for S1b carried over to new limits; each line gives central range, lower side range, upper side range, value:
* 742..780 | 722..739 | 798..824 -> -0.9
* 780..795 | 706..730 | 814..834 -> -0.4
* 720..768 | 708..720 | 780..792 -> -2.4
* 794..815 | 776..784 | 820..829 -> 2.3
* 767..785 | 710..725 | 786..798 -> -1.0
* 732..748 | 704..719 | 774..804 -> -1.7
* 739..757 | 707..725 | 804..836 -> -0.8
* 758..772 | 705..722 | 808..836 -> -0.8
